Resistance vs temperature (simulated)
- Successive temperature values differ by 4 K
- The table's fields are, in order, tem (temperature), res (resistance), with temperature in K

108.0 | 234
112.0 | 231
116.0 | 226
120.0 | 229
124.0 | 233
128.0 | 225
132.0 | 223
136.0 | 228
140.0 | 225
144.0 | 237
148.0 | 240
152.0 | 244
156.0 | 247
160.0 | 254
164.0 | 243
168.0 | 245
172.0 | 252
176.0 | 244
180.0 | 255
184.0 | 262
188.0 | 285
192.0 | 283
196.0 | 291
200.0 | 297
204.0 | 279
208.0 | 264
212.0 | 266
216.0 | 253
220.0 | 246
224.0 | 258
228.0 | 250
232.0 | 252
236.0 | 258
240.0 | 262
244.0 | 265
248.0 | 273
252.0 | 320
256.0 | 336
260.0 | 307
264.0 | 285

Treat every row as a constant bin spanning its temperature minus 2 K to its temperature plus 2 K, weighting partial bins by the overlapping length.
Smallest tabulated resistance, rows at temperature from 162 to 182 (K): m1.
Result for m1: 243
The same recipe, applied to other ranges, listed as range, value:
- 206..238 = 246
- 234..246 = 258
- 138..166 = 225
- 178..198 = 255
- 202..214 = 264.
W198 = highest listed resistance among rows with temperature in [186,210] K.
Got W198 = 297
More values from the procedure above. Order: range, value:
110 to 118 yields 231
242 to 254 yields 320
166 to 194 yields 285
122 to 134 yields 233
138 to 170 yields 254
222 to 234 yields 258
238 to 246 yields 265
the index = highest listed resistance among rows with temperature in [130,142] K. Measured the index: 228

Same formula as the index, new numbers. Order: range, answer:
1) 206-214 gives 266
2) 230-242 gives 262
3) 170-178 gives 252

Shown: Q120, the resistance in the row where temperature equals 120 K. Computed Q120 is 229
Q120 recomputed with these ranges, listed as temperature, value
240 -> 262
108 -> 234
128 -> 225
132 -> 223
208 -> 264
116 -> 226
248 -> 273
